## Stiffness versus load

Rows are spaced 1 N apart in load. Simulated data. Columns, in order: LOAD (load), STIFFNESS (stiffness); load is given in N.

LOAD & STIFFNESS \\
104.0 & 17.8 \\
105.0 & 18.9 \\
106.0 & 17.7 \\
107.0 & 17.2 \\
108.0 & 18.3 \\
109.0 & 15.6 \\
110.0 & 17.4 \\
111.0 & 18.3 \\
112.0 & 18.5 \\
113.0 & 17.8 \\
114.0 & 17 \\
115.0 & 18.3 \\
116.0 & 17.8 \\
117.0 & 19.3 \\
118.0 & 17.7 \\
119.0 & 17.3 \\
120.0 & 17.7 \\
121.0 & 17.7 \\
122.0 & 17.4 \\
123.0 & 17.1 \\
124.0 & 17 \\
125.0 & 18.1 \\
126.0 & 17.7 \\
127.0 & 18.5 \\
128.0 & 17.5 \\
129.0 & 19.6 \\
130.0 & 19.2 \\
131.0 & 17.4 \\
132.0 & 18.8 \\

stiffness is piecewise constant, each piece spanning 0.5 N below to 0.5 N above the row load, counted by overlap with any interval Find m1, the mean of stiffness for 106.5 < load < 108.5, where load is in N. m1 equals 17.8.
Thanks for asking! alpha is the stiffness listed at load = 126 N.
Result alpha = 17.7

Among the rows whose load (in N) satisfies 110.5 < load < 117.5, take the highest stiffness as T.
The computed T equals 19.3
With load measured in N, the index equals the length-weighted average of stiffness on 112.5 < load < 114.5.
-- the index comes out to 17.4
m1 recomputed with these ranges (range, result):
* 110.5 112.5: 18.4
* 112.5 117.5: 18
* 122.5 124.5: 17.1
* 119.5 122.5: 17.6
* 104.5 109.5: 17.5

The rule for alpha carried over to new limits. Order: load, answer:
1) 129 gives 19.6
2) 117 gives 19.3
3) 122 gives 17.4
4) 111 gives 18.3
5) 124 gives 17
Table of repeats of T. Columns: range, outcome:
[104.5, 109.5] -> 18.9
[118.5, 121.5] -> 17.7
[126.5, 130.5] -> 19.6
